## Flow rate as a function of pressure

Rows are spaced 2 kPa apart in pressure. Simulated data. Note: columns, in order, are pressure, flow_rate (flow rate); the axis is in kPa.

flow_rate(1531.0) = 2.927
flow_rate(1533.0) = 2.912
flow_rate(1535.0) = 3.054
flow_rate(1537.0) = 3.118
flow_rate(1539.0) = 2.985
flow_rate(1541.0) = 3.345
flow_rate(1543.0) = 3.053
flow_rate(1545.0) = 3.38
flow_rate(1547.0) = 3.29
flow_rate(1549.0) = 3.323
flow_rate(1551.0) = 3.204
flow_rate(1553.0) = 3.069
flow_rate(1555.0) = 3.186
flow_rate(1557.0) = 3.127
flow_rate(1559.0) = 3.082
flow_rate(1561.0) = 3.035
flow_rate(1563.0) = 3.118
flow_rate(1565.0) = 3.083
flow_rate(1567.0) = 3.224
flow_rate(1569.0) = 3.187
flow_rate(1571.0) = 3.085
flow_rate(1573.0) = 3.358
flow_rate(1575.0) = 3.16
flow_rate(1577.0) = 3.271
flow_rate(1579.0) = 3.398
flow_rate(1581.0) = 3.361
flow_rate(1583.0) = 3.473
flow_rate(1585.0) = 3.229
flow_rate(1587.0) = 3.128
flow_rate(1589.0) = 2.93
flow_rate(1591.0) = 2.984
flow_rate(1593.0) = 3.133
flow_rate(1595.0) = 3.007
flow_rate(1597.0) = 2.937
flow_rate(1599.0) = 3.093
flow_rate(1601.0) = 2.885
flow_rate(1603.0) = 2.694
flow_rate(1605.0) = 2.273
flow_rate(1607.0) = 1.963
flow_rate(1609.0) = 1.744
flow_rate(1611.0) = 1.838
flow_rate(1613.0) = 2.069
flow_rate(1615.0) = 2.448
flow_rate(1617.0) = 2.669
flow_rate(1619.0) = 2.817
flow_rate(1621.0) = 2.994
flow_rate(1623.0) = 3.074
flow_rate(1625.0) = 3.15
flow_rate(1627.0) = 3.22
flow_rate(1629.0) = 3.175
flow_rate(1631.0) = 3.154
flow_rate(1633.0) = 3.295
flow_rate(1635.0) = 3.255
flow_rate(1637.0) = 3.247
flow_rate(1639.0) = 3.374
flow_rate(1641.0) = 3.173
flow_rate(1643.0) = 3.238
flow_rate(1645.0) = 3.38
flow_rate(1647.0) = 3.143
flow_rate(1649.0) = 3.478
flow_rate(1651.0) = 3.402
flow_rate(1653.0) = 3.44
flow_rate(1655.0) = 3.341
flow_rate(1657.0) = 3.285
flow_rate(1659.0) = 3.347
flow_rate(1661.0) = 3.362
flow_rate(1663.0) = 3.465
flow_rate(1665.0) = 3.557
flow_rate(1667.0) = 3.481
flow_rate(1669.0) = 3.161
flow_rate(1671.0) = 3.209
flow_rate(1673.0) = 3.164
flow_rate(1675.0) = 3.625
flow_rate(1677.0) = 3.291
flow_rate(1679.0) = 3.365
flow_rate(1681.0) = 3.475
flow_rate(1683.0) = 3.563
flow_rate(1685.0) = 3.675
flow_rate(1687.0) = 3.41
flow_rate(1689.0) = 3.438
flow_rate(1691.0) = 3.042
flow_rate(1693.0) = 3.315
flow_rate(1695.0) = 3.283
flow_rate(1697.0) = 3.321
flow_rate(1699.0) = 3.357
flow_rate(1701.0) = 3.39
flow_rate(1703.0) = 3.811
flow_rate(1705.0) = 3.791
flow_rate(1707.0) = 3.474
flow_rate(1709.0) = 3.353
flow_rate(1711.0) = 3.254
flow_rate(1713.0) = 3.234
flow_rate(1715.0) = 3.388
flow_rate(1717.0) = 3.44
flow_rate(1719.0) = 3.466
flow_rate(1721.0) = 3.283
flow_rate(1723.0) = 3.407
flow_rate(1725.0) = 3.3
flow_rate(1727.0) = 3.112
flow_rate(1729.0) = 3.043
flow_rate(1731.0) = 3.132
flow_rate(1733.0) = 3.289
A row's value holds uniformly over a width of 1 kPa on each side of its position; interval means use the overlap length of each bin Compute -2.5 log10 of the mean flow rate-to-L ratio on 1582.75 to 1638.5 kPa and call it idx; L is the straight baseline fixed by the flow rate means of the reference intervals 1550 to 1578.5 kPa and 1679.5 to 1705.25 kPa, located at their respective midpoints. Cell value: 0.147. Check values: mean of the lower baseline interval 3.16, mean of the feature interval 2.85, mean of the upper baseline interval 3.44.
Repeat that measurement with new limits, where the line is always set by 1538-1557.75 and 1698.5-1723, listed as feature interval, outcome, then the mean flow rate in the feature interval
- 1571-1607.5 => 0.08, 3.03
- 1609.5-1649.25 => 0.12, 2.98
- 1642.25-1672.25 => 0.00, 3.35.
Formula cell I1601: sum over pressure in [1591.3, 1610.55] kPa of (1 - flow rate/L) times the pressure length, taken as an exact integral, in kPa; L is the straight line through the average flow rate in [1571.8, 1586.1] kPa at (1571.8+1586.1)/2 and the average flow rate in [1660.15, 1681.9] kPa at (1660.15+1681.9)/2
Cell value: 4.07 kPa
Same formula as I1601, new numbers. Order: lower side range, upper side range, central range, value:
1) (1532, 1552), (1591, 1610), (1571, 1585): -2.3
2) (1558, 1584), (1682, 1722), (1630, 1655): 0.2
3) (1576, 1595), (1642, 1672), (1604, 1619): 4.9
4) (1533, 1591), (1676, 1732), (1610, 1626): 3.1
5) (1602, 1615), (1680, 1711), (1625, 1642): -5.0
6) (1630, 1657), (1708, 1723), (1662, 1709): -1.3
